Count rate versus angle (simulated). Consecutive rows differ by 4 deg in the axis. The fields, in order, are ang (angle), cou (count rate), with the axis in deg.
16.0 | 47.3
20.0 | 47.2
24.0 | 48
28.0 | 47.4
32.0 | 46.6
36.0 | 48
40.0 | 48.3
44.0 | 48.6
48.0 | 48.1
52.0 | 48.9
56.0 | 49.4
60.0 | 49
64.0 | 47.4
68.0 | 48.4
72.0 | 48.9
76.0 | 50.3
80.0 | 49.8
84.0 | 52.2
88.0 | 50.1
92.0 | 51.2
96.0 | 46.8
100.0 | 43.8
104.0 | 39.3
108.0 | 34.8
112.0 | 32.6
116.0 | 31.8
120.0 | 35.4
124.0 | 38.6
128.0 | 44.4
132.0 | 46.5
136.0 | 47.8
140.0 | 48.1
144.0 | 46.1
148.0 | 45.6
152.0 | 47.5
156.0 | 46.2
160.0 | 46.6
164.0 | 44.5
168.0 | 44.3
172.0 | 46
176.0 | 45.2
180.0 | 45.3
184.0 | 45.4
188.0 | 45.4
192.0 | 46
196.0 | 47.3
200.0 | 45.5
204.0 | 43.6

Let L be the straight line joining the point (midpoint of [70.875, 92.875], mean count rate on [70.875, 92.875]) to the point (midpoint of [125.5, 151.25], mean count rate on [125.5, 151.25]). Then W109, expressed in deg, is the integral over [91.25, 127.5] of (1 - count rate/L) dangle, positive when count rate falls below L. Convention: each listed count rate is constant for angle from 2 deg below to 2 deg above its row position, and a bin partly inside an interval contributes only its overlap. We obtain 7.0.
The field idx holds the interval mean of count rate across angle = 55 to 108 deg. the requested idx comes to 47.7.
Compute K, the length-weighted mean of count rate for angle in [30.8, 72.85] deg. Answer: 48.3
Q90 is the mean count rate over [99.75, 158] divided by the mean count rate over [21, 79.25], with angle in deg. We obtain 0.86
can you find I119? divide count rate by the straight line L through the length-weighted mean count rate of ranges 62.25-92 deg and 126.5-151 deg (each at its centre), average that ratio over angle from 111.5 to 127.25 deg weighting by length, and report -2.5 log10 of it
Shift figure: 0.31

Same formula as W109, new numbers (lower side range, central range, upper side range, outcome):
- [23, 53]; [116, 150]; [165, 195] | 2.13 deg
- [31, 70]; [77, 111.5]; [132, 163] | 1.51 deg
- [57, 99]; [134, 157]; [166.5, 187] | -0.19 deg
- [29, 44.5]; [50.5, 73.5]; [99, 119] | -2.64 deg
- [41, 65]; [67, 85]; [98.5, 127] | -2.41 deg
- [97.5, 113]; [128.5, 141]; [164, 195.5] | -1.81 deg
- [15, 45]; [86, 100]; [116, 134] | -1.93 deg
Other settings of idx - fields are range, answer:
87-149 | 42.5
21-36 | 47.4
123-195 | 45.6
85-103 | 47.7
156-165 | 45.8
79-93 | 50.9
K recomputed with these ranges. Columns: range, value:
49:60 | 49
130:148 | 47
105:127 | 35.3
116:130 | 38.4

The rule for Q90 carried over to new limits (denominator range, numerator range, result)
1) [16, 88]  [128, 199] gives 0.95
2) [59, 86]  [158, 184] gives 0.92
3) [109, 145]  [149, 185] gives 1.12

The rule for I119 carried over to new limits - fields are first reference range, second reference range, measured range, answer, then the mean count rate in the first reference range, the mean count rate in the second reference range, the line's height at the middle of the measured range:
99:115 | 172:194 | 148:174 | -0.07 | 36.9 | 45.5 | 43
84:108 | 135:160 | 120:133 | 0.12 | 45.8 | 46.8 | 46.4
